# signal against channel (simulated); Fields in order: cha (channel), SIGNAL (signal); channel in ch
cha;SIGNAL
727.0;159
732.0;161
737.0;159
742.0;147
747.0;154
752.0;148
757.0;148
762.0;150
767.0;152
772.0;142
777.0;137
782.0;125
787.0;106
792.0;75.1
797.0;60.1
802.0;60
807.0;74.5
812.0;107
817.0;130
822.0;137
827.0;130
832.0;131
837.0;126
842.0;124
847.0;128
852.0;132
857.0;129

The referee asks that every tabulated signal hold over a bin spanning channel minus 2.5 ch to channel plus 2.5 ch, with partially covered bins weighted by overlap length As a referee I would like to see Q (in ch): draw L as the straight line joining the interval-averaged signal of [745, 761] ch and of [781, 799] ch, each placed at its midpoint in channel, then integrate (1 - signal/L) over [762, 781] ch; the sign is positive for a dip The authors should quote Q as -3.7 ch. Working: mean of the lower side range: 150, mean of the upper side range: 89.6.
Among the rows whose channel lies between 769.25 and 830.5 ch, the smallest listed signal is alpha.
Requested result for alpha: 60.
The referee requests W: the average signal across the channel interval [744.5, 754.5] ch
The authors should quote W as 151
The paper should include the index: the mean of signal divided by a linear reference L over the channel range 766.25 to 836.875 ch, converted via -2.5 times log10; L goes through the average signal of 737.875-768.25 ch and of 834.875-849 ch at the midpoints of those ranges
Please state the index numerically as 0.223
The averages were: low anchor 150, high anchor 126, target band 111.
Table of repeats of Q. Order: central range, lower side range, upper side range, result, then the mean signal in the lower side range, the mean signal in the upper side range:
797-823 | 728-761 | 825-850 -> 7.5 ch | 153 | 128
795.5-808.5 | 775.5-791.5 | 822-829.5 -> 6.2 ch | 116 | 132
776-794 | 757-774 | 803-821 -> 2.8 ch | 148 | 103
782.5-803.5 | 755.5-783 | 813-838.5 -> 8.7 ch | 143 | 130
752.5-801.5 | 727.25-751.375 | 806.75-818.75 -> 4.5 ch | 155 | 108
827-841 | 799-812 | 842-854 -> -2.3 ch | 74.6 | 129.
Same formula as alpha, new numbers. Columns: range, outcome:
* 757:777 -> 137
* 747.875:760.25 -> 148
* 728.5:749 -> 147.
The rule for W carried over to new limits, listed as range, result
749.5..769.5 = 150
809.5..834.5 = 127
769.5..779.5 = 140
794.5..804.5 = 60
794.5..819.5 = 86.3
